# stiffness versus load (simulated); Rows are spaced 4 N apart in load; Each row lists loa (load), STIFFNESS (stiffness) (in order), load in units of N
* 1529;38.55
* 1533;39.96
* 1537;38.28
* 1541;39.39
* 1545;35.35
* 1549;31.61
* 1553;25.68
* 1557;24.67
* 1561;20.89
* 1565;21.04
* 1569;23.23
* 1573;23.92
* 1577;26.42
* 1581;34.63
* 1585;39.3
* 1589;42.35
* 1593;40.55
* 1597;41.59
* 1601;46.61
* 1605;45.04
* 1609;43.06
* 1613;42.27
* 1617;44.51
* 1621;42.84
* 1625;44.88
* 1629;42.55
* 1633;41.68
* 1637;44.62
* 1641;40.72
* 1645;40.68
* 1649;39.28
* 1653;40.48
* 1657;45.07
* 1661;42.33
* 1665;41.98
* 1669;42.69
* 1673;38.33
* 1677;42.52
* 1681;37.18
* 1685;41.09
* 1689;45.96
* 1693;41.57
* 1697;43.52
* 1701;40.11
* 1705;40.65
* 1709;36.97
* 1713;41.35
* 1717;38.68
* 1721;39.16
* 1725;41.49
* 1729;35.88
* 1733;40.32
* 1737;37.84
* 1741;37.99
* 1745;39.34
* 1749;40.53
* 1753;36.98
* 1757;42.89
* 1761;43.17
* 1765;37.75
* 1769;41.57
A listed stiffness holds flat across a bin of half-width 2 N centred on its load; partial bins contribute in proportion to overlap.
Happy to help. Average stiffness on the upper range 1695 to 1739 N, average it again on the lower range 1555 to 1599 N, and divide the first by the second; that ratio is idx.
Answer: 1.29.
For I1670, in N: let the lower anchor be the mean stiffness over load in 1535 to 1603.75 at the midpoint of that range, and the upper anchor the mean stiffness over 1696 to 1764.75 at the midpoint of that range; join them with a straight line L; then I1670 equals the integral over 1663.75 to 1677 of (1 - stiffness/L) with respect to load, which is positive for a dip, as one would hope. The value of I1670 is -1.4 N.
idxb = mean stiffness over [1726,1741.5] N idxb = 38.2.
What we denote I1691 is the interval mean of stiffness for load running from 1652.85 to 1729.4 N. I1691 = 41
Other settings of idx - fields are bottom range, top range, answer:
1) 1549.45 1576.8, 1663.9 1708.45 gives 1.72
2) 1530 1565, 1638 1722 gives 1.30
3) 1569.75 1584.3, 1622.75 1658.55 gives 1.46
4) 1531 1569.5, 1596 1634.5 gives 1.44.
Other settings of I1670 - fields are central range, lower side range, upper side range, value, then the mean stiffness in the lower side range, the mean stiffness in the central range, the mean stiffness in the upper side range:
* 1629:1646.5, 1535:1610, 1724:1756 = -3.1 N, 33.8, 42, 38.8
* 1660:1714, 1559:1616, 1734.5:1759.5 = -4.8 N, 35.2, 41.1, 39.4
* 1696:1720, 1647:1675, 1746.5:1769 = 0.5 N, 41.5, 40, 40.4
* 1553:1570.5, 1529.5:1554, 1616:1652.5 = 6.7 N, 35.6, 22.8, 42.3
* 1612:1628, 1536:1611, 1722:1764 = -3.7 N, 33.8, 43.6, 39.6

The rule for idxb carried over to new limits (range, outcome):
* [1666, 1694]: 41.3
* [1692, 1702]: 41.9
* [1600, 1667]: 42.8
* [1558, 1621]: 35.7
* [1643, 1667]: 41.6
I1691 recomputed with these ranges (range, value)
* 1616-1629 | 43.8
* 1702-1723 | 39.4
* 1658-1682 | 41.2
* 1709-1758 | 39.2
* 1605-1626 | 43.6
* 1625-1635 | 42.7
